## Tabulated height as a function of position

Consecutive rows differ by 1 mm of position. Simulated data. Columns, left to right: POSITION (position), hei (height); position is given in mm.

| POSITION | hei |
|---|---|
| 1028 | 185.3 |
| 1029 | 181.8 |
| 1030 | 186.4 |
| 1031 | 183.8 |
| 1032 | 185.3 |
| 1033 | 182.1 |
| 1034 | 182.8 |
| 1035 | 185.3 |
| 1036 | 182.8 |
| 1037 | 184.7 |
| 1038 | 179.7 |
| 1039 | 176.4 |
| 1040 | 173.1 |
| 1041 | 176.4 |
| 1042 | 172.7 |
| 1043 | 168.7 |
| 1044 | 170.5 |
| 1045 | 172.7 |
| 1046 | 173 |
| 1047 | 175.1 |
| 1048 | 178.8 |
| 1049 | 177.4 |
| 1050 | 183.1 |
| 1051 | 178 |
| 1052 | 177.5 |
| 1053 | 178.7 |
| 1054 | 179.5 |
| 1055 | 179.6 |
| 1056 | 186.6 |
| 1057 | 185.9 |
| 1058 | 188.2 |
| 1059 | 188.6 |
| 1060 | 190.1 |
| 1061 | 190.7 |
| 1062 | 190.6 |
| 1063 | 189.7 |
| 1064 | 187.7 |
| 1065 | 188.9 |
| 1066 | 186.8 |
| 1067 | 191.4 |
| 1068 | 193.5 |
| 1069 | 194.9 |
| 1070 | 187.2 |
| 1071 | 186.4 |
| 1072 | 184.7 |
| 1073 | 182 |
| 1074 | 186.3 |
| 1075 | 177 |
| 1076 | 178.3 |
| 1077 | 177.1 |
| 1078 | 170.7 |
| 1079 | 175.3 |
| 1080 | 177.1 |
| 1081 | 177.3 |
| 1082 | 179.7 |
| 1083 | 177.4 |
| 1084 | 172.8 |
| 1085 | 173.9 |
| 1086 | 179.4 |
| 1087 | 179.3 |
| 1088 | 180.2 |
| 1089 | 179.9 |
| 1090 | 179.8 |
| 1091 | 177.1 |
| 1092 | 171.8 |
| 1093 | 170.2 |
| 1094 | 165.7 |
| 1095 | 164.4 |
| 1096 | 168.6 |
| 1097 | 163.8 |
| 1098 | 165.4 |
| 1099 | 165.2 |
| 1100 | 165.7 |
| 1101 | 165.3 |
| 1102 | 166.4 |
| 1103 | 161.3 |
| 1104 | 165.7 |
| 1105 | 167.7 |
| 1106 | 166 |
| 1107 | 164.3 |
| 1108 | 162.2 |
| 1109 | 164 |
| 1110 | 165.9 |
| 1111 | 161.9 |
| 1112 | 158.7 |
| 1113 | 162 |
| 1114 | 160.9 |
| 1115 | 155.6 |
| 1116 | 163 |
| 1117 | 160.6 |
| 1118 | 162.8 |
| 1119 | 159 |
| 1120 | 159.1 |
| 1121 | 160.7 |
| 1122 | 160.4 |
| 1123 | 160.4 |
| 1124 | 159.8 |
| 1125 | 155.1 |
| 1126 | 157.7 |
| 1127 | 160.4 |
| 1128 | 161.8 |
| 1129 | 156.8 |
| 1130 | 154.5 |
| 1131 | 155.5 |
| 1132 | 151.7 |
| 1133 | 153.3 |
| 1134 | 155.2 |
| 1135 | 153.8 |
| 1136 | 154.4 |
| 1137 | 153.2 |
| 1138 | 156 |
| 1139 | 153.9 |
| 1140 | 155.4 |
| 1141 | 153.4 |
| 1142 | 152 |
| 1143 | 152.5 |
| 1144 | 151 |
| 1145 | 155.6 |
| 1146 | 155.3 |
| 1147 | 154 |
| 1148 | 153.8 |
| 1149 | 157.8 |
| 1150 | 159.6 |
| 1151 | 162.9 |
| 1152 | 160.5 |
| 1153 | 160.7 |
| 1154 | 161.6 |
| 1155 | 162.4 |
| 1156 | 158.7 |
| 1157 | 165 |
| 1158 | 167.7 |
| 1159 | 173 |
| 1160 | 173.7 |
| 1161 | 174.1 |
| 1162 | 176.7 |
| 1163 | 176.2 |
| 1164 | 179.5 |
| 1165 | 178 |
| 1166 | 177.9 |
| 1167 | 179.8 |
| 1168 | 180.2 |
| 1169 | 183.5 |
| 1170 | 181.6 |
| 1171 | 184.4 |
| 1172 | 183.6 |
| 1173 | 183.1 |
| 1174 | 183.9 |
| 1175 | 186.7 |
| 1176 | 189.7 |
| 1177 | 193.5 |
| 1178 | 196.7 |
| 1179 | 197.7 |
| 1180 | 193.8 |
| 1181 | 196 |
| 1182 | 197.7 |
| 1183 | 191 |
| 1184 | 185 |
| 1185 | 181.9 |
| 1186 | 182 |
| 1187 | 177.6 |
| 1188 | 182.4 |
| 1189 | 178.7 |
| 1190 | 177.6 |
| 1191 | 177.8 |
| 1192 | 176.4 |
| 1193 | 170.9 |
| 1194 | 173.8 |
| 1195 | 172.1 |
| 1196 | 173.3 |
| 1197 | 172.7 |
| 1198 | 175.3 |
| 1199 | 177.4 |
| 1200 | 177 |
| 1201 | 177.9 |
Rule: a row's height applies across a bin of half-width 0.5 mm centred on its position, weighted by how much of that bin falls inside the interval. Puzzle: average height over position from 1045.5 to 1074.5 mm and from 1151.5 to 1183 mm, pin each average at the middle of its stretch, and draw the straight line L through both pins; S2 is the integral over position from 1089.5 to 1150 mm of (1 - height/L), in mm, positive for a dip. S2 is 7.1 mm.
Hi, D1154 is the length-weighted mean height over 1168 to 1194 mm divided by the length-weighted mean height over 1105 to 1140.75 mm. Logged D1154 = 1.2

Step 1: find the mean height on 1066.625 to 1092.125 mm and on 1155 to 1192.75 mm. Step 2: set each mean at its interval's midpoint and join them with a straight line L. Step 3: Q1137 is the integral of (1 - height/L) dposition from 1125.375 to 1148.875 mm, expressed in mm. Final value 3.4 mm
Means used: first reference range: 180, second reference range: 181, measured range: 155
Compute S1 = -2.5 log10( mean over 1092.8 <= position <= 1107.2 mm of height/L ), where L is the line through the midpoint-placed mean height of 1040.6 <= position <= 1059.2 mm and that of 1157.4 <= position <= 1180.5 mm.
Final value 0.09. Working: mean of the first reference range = 178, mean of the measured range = 166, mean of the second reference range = 182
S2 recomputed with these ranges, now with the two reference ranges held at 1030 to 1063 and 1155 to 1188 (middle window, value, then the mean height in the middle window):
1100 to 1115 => 1.47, 164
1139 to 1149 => 1.53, 154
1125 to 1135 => 1.40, 156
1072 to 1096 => 0.65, 176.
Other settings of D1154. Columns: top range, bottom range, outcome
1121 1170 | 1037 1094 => 0.90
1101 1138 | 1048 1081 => 0.87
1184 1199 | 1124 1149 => 1.14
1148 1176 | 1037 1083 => 0.95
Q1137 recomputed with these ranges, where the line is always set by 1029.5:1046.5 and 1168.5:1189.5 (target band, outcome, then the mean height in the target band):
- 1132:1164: 4.4 mm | 160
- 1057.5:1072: -0.7 mm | 189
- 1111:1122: 1.4 mm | 160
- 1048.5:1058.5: -0.1 mm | 181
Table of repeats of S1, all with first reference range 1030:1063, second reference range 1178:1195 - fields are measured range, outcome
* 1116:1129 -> 0.14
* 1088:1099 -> 0.07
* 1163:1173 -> 0.02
